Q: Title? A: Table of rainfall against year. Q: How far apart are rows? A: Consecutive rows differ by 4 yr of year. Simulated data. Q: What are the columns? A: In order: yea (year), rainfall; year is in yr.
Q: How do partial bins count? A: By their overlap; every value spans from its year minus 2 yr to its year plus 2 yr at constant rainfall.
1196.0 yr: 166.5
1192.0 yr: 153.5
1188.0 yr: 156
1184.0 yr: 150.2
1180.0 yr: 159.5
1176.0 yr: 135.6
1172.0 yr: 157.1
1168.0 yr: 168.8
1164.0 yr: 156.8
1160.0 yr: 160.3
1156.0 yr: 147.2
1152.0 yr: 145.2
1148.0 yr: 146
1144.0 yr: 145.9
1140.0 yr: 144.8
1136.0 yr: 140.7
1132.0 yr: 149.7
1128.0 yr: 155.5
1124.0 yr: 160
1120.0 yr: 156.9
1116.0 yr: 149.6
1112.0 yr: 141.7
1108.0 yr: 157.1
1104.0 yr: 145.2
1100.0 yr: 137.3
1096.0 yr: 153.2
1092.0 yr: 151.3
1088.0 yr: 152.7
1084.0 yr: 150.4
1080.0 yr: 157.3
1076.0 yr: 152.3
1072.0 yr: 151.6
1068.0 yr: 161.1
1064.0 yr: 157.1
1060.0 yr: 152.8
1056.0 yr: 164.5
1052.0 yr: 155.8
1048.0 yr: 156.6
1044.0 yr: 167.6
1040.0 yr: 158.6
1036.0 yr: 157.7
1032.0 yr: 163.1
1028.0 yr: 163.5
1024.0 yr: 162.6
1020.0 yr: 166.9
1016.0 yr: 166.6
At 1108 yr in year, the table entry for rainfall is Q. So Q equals 157.1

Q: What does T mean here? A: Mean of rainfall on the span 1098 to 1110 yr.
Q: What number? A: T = 147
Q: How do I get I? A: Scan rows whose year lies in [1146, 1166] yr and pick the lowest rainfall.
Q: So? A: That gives 145.2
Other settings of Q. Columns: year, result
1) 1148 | 146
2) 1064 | 157.1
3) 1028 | 163.5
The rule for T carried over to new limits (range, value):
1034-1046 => 161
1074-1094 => 153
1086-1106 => 148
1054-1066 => 158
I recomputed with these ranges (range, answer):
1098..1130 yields 137.3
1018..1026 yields 162.6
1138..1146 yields 144.8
